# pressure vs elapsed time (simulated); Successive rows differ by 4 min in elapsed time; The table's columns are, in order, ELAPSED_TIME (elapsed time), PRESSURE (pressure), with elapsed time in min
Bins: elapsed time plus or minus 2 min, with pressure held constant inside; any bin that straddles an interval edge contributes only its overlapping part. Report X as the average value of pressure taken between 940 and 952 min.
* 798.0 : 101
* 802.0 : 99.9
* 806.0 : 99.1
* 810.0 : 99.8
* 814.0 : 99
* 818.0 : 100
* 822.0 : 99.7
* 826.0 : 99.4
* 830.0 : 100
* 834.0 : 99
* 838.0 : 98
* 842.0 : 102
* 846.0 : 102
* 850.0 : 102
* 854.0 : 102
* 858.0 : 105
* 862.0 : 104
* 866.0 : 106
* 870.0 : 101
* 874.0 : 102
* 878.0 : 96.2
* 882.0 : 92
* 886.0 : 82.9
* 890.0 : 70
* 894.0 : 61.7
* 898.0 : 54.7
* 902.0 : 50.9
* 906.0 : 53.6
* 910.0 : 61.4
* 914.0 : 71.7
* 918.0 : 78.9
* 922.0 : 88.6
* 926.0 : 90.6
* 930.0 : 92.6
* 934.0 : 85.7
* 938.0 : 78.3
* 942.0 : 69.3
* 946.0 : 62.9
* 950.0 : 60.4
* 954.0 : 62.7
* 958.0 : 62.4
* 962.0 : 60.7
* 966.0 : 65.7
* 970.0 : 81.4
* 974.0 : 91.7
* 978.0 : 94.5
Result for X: 64.2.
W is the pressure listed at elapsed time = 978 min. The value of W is 94.5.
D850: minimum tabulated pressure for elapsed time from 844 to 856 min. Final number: 102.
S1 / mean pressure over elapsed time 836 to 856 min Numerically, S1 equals 101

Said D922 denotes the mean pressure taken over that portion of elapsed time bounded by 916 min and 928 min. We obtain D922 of 86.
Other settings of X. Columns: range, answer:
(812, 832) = 99.6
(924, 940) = 86.8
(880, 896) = 76.7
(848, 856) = 102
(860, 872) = 104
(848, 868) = 104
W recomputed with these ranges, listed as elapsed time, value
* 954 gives 62.7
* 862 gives 104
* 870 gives 101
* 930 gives 92.6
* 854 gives 102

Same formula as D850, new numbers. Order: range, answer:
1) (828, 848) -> 98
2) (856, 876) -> 101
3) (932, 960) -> 60.4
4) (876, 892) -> 70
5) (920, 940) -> 78.3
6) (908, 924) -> 61.4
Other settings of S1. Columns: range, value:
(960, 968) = 63.2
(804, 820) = 99.5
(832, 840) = 98.5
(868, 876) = 102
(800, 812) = 99.6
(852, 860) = 104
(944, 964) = 61.8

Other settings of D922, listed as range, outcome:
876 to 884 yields 94.1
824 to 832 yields 99.7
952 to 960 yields 62.5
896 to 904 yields 52.8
